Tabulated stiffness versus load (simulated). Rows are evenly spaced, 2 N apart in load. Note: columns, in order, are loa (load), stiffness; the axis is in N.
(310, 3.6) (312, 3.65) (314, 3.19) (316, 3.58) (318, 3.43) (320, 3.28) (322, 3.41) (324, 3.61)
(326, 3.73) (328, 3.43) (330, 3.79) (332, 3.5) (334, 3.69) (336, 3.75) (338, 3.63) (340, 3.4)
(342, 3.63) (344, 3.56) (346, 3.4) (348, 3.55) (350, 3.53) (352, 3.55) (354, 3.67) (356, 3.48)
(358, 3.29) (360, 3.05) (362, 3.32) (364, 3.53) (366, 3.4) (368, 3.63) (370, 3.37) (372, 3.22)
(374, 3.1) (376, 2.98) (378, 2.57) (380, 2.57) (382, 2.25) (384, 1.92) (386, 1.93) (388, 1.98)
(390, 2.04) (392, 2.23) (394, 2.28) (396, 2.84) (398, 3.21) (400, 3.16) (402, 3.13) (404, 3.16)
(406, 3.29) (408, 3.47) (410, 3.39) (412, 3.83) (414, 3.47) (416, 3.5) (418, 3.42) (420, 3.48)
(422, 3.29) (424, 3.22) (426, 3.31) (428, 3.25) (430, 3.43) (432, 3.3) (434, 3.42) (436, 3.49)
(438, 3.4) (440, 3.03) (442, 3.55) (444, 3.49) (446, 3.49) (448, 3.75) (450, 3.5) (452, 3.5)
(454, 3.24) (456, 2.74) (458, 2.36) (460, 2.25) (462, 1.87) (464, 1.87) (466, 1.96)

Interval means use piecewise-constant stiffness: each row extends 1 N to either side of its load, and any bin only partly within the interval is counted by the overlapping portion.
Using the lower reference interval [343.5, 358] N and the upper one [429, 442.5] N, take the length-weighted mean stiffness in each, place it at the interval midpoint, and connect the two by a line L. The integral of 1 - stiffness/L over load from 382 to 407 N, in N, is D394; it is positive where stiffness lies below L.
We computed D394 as 6.21 N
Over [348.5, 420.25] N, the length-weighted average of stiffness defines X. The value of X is 3.06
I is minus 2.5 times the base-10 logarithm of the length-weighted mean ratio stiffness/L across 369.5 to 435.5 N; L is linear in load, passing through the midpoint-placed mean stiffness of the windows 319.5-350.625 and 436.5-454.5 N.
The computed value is 0.16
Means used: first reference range 3.56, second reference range 3.45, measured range 3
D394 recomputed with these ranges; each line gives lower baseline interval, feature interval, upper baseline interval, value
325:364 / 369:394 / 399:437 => 6.8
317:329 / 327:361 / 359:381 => -1.9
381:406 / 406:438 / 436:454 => -4.0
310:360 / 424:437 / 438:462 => -0.7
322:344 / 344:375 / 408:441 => 1.2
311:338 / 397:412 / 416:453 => 0.6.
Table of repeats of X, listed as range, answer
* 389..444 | 3.21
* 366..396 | 2.61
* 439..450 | 3.47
